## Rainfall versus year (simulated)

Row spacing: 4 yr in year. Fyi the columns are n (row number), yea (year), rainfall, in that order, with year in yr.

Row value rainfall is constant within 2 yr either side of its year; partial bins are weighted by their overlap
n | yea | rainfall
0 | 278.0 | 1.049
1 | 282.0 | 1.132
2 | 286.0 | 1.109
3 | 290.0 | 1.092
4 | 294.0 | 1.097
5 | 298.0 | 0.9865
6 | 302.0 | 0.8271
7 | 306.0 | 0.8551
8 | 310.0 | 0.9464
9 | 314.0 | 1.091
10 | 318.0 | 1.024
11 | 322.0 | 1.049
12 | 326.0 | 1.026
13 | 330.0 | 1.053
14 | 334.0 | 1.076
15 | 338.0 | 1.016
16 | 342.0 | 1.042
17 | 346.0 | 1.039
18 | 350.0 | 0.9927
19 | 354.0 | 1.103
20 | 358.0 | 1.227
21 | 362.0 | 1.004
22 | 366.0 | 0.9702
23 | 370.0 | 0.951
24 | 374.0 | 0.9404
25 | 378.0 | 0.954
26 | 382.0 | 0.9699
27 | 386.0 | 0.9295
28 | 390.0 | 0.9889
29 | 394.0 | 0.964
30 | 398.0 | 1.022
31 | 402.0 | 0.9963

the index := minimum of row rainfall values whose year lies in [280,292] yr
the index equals 1.092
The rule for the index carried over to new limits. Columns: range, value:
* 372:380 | 0.9404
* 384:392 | 0.9295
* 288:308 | 0.8271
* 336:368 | 0.9702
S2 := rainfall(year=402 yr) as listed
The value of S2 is 0.9963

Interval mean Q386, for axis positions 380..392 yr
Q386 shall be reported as 0.963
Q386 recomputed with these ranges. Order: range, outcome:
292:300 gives 1.04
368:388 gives 0.949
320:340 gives 1.04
